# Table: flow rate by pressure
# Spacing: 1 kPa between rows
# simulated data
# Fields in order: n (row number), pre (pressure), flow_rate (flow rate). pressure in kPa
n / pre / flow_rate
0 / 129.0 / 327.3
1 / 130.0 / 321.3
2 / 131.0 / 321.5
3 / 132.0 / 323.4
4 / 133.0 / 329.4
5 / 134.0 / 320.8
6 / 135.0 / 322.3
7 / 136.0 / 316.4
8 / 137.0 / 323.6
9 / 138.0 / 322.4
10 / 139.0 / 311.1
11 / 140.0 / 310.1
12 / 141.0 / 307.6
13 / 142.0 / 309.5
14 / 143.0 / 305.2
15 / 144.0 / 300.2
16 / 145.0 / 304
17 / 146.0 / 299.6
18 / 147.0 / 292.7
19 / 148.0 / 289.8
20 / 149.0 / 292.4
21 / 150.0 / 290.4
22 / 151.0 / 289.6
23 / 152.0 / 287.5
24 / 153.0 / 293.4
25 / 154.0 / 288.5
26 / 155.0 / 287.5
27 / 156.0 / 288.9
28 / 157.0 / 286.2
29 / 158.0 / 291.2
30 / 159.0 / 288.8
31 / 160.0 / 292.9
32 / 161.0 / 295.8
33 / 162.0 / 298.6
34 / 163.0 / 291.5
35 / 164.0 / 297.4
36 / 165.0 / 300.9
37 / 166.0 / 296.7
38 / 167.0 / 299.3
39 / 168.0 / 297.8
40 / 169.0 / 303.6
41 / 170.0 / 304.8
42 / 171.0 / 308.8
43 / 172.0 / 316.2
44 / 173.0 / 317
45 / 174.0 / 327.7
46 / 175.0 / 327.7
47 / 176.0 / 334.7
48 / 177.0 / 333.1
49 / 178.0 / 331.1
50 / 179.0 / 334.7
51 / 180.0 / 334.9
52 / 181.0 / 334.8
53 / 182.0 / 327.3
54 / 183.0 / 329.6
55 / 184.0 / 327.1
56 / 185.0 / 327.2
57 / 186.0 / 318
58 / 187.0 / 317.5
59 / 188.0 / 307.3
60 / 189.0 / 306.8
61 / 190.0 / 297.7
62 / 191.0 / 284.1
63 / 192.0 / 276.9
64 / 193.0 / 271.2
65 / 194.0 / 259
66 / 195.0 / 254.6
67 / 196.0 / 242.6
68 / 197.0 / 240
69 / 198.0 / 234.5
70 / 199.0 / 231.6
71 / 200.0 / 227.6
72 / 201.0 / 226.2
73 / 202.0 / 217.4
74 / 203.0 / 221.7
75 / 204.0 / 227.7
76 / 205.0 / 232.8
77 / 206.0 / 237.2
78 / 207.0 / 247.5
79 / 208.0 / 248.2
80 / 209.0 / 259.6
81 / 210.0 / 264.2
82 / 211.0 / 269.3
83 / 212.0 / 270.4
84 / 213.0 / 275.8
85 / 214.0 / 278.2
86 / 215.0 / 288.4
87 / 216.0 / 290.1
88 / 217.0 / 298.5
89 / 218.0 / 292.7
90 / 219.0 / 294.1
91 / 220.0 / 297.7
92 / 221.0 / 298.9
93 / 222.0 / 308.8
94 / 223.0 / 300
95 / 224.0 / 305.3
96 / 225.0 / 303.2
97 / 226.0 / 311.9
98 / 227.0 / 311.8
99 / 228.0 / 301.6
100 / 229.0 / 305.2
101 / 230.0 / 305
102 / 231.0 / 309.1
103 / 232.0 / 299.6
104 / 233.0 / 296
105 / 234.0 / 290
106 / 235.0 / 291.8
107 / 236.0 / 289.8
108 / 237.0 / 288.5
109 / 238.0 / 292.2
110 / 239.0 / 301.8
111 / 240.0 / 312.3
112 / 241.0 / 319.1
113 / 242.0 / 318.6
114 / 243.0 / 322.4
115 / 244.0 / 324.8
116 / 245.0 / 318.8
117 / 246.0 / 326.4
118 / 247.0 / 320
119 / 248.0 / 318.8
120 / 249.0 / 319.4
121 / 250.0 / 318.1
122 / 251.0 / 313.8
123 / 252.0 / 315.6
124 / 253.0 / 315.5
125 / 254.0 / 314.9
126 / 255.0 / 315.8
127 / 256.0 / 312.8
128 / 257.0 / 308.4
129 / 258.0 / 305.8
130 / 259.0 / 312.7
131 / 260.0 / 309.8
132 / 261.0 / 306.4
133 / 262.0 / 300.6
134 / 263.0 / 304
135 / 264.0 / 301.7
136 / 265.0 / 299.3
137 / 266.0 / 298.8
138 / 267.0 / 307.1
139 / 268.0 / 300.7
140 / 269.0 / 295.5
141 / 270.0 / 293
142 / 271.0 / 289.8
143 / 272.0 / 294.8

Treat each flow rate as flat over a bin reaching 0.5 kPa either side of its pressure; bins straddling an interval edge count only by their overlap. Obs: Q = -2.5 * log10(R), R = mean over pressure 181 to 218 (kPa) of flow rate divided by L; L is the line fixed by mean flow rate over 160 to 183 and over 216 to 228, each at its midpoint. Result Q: 0.13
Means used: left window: 314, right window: 302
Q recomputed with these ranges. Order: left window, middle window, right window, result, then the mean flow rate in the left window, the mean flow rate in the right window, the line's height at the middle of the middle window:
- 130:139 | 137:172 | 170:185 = 0.090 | 322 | 327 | 324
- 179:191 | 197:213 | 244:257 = 0.300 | 320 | 317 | 319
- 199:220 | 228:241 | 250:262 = -0.045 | 259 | 312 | 287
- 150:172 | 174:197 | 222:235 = -0.033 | 295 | 303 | 298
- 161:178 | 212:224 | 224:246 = 0.052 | 310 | 306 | 307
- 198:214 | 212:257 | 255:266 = -0.106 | 245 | 306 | 277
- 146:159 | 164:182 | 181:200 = -0.106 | 290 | 286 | 288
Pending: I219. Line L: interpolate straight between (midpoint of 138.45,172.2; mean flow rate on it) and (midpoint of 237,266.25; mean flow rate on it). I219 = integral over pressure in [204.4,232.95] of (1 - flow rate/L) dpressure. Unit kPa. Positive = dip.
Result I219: 1.96 kPa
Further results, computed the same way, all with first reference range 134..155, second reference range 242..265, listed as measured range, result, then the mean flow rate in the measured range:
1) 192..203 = 2.4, 241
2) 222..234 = 0.3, 304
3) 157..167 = 0.3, 295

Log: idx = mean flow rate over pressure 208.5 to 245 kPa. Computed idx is 297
